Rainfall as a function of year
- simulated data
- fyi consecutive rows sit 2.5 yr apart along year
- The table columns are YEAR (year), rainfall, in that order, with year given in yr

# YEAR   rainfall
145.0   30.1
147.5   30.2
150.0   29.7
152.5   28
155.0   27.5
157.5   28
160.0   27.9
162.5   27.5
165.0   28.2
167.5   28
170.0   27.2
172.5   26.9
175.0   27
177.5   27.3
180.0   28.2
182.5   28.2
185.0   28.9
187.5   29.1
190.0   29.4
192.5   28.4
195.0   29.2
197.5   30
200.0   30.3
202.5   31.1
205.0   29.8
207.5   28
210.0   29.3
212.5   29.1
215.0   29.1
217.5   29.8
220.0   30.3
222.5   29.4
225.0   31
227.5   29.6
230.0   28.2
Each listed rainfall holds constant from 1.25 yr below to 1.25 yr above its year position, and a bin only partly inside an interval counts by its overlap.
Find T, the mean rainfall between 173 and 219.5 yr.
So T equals 29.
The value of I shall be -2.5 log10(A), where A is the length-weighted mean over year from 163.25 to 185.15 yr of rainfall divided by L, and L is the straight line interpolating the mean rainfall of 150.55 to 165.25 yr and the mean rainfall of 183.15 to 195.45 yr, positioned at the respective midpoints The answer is 0.03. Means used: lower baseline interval 27.9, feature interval 27.7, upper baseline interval 28.9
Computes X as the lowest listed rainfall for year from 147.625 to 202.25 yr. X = 26.9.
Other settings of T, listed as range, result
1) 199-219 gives 29.6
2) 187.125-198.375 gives 29.2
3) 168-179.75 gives 27.3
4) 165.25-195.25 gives 28.1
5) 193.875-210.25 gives 29.7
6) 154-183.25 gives 27.7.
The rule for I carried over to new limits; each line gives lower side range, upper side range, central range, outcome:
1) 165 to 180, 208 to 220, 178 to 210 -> -0.028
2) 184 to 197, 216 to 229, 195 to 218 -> -0.003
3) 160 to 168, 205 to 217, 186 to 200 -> -0.027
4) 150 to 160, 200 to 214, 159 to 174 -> 0.031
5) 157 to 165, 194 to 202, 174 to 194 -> 0.031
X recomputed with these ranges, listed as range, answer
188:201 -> 28.4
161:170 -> 27.2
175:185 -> 27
